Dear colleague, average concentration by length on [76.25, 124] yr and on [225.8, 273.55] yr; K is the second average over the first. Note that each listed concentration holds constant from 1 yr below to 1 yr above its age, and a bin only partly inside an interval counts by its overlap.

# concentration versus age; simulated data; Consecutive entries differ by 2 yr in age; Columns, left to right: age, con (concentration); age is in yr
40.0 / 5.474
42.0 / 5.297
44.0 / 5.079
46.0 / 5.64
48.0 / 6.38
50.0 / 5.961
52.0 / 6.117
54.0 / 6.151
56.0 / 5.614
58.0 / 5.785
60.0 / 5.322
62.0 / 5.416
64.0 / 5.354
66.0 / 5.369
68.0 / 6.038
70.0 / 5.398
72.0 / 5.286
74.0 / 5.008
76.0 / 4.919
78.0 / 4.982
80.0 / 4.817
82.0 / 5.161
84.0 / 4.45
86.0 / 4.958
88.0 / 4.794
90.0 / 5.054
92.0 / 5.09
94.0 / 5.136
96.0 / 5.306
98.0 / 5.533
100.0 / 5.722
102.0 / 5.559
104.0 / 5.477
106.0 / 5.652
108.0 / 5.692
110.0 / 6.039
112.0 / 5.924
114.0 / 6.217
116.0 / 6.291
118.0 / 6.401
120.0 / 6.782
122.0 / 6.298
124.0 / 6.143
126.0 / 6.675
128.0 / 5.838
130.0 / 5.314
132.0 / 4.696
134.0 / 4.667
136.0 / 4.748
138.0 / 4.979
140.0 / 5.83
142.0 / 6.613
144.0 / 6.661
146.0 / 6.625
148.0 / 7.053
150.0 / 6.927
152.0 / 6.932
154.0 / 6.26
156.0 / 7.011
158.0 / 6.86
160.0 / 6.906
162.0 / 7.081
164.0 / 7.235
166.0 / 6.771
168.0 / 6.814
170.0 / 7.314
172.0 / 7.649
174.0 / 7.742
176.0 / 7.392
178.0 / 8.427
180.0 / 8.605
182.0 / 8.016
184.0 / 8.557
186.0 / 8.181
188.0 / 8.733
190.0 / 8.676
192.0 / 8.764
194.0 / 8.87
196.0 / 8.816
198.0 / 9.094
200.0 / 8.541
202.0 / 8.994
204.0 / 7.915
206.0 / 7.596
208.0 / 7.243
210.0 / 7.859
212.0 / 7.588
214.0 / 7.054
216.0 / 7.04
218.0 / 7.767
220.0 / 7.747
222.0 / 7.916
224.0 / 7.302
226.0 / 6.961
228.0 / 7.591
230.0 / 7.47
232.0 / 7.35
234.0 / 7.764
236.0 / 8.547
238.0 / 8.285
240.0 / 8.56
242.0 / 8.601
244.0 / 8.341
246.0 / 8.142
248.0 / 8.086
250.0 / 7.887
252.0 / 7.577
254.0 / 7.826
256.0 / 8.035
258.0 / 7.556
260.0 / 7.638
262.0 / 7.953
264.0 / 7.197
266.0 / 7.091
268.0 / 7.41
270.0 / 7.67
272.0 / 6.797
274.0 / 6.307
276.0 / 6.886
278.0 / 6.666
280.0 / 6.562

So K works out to 1.4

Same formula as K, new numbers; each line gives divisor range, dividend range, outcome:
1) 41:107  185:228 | 1.49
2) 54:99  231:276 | 1.48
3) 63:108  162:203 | 1.55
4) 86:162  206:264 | 1.31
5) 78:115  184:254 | 1.50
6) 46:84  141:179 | 1.29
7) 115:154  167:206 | 1.36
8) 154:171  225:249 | 1.15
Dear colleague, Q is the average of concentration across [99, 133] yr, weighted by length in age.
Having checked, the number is 5.92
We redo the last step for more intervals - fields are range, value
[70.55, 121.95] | 5.47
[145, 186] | 7.33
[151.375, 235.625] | 7.73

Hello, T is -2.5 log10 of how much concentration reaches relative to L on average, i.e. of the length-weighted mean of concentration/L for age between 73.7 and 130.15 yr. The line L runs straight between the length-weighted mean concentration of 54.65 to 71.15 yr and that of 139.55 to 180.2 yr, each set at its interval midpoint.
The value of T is 0.11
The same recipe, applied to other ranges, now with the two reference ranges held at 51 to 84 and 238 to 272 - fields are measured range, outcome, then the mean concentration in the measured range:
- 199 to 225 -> -0.07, 7.74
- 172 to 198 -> -0.21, 8.4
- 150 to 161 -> -0.04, 6.81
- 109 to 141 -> 0.06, 5.8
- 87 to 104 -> 0.09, 5.29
